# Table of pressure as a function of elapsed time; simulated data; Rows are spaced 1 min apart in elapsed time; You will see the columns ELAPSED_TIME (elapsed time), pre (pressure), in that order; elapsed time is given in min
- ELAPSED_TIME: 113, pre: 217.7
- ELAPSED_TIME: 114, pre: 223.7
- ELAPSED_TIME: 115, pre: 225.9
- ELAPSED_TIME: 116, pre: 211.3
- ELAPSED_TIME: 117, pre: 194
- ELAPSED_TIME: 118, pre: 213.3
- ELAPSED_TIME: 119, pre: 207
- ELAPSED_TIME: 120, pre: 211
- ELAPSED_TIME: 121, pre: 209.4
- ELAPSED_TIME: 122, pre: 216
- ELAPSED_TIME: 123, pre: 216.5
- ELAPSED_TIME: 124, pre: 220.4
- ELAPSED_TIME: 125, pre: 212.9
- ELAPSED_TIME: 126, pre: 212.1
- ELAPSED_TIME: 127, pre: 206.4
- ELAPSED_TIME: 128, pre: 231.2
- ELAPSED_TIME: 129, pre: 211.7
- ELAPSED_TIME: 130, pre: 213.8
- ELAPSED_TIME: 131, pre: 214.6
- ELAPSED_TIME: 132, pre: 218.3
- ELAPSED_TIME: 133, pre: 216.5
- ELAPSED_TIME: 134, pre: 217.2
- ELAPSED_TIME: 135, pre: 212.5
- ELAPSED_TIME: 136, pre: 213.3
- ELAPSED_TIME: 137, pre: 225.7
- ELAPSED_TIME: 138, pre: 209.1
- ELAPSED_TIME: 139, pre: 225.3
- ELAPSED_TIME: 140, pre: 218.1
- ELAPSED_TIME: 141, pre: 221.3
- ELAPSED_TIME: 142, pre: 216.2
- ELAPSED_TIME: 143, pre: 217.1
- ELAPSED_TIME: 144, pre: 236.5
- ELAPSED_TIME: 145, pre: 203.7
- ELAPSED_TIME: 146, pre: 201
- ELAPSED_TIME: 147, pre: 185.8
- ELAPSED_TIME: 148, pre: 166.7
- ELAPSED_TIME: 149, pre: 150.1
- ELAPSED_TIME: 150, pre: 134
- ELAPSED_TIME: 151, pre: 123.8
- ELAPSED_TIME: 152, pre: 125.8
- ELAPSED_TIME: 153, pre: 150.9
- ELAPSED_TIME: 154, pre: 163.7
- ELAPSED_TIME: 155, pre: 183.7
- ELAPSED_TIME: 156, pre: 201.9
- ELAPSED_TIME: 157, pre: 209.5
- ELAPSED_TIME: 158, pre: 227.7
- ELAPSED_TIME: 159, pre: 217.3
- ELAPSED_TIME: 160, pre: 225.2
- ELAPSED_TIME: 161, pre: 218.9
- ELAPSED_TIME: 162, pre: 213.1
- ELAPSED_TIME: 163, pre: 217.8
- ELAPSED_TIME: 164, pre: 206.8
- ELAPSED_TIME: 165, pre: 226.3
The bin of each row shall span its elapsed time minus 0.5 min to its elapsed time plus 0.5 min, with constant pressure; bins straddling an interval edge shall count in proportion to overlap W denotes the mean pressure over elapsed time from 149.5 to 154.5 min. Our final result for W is 140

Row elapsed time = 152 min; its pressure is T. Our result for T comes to 125.8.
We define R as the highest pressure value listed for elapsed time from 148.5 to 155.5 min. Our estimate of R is 183.7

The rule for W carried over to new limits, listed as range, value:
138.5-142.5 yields 220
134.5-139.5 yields 217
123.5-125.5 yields 217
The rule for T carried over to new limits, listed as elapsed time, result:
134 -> 217.2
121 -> 209.4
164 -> 206.8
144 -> 236.5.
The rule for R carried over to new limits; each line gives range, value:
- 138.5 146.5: 236.5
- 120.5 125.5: 220.4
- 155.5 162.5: 227.7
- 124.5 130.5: 231.2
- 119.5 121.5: 211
